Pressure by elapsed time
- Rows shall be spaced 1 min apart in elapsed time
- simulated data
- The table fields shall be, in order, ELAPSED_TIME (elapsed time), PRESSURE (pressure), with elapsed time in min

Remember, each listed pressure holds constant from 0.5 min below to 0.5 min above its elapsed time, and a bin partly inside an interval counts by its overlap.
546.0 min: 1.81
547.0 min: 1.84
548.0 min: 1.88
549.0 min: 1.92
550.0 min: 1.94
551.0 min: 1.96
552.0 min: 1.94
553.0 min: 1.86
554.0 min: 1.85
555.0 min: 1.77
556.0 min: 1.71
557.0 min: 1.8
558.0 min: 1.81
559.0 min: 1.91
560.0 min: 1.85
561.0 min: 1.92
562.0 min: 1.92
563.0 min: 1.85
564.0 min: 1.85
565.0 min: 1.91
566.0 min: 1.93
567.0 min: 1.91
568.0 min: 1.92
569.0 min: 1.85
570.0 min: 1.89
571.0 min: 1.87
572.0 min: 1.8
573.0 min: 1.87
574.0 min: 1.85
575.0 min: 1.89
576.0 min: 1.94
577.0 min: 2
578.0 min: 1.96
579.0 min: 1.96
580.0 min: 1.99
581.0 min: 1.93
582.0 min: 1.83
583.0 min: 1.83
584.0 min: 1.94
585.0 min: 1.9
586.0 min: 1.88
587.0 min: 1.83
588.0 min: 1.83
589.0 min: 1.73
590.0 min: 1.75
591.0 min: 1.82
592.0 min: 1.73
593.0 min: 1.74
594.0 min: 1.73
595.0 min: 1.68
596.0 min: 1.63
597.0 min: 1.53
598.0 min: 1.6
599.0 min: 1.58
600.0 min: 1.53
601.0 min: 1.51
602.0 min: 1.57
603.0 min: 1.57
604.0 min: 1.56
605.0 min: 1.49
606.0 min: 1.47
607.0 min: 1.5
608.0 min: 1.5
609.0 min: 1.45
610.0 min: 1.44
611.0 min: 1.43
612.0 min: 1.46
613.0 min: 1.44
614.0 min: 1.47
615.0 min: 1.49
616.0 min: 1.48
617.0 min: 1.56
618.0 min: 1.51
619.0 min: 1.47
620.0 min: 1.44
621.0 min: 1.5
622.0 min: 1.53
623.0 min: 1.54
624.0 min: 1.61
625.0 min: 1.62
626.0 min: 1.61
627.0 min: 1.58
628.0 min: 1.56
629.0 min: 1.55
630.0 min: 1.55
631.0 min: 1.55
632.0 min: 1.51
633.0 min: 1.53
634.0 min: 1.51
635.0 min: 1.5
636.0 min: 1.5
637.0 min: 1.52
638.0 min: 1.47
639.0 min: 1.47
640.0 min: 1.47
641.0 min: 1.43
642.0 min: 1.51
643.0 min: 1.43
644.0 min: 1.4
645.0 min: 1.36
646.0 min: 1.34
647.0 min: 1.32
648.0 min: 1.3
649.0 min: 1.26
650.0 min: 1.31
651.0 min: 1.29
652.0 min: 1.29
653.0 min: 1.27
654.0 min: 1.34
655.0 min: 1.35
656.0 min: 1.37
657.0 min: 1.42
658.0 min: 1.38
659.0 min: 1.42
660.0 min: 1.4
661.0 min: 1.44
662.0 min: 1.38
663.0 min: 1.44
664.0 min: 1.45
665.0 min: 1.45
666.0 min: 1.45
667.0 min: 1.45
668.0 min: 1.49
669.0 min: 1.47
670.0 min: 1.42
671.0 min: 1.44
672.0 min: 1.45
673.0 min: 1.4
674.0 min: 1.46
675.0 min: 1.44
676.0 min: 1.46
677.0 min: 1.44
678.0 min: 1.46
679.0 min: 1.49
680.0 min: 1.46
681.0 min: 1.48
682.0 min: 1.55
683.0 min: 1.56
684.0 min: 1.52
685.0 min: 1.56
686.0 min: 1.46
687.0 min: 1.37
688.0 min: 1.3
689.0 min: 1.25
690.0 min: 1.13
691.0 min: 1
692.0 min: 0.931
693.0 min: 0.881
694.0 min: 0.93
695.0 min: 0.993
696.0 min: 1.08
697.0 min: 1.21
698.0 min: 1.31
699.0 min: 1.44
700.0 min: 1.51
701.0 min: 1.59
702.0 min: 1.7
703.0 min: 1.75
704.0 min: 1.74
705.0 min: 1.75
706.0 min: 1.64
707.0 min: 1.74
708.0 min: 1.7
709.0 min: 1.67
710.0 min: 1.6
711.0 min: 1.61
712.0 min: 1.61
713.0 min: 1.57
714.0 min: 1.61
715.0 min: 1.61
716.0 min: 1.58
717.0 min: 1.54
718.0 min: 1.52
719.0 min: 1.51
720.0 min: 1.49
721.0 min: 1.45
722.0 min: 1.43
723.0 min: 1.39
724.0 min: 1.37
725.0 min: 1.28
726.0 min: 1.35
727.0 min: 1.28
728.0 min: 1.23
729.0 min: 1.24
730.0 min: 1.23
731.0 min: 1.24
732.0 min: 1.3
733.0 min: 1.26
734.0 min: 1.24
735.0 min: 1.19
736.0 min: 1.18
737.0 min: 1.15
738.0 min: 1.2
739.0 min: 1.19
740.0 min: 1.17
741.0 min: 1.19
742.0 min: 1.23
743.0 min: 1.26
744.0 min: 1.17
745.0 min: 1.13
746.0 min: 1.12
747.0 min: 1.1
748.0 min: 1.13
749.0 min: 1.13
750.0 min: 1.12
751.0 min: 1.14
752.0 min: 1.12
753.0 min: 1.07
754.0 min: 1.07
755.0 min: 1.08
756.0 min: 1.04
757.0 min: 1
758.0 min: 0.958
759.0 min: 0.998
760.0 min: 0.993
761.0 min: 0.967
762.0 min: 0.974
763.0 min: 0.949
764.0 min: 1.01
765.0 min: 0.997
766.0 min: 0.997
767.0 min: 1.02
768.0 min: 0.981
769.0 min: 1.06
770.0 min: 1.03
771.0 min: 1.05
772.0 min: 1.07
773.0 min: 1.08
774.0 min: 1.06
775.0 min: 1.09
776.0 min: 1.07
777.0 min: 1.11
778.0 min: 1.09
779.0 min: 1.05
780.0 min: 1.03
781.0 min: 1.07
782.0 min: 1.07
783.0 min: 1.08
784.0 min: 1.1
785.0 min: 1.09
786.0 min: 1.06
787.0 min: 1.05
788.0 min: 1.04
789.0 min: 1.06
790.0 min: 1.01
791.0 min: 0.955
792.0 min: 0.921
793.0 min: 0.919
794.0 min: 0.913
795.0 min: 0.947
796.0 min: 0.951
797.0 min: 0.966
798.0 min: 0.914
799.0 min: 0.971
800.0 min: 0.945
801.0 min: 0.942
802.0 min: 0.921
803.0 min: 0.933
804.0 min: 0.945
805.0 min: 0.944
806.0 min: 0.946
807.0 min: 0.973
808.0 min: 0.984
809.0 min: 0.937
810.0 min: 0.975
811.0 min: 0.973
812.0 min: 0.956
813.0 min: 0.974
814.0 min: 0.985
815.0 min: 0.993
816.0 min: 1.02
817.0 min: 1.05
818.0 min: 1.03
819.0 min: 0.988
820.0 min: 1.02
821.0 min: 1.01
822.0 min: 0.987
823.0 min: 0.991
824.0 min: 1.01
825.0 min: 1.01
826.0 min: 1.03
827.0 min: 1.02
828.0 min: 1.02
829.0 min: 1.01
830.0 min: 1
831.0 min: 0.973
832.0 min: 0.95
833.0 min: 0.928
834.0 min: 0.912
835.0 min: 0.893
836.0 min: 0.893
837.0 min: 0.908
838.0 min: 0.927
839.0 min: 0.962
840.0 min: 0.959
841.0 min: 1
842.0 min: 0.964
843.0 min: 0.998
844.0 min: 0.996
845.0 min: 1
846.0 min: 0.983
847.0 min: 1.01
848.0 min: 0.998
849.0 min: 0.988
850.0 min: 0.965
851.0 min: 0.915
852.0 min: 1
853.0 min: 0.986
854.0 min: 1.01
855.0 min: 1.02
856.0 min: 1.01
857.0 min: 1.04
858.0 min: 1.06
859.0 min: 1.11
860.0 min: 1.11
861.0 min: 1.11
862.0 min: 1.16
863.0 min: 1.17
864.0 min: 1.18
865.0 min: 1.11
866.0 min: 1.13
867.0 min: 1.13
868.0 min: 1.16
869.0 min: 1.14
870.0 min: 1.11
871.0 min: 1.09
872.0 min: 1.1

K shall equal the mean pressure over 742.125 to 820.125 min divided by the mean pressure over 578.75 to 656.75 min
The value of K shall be 0.7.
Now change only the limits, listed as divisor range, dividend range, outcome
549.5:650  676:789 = 0.76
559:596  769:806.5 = 0.54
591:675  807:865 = 0.68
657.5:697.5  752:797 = 0.76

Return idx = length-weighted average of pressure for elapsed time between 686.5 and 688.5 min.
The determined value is 1.33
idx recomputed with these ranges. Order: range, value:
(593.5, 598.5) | 1.63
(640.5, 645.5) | 1.43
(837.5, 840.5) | 0.949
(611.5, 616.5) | 1.47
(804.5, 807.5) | 0.954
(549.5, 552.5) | 1.95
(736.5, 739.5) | 1.18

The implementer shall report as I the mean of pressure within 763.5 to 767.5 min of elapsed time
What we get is 1.01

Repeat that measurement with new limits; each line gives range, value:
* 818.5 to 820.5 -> 1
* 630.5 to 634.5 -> 1.52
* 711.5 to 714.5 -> 1.6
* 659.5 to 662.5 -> 1.41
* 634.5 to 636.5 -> 1.5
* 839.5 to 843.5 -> 0.98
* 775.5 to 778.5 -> 1.09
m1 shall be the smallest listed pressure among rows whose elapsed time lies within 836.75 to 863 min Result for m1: 0.908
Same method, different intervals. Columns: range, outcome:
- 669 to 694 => 0.881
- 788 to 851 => 0.893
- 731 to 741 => 1.15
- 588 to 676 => 1.26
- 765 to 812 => 0.913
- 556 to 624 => 1.43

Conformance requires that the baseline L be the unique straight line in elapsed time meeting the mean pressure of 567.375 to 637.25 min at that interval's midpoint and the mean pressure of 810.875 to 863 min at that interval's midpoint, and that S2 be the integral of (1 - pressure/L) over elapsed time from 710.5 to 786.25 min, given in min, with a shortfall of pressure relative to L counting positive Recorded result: 3.88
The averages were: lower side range 1.66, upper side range 0.998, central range 1.19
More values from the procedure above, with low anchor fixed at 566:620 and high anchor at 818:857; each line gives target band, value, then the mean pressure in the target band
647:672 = 1.94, 1.39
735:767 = 3.75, 1.09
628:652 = 1.92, 1.44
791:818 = 2.97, 0.959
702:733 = -3.80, 1.5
